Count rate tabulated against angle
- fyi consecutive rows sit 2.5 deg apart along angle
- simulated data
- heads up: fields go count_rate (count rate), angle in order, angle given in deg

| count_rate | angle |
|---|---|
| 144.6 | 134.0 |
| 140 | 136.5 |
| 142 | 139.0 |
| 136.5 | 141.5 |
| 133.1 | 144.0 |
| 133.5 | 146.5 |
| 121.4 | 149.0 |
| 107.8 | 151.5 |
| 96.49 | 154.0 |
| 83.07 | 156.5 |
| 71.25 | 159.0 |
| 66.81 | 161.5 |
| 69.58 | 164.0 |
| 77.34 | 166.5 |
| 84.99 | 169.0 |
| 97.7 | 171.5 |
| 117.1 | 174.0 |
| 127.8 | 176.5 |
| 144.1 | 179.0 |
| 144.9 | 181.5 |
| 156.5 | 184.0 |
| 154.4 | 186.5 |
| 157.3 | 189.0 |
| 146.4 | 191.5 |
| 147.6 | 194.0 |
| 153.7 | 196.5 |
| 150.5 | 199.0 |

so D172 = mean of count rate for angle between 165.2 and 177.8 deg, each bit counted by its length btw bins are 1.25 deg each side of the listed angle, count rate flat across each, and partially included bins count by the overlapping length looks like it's 101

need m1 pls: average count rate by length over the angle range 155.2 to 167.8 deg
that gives 73.7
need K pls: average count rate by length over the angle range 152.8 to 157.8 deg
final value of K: 89.5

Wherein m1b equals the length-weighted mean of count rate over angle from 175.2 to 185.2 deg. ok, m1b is 143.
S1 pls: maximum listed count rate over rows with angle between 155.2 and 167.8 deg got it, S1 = 83.07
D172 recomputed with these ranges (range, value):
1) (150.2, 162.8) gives 85.2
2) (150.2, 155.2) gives 102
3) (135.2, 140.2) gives 141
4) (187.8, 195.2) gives 150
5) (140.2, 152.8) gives 126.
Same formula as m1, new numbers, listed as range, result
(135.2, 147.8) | 137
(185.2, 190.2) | 156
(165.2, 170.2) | 81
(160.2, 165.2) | 68.2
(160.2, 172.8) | 79.4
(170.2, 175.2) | 107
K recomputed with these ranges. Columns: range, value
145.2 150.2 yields 128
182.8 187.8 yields 155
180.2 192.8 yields 152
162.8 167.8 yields 73.6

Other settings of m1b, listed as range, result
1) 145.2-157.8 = 108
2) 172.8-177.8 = 123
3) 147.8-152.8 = 114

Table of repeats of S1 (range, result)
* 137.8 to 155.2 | 142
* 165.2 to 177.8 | 127.8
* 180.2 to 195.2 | 157.3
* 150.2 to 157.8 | 107.8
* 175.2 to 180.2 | 144.1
